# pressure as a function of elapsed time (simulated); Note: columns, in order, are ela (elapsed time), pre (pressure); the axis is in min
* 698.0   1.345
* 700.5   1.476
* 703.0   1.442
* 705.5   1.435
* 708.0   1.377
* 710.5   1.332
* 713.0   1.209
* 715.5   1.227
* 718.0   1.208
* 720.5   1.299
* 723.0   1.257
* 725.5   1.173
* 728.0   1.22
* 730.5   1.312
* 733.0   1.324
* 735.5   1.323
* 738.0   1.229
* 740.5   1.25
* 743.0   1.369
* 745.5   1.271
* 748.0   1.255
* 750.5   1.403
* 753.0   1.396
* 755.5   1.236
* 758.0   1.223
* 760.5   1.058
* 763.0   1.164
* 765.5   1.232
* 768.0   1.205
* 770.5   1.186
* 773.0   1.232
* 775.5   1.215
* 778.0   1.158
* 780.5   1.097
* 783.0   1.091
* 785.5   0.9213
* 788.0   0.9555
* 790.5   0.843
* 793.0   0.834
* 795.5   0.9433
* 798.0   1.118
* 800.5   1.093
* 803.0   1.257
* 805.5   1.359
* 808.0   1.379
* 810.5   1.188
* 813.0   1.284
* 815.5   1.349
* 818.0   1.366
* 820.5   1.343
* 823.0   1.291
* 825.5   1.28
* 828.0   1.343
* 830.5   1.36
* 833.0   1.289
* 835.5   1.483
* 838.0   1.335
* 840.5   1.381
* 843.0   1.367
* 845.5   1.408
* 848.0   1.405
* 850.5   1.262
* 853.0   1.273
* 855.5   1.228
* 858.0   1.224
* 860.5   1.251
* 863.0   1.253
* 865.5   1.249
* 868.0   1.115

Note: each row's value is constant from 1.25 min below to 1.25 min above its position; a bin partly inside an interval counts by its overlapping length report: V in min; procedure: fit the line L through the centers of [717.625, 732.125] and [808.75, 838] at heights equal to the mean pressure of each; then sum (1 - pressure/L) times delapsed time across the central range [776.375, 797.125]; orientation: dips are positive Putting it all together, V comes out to 5.0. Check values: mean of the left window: 1.25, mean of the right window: 1.33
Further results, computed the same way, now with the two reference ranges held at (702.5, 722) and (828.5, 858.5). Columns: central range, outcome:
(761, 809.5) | 7.5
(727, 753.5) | 0.3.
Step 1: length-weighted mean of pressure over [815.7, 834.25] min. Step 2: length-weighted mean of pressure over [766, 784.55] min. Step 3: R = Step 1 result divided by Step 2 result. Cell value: 1.1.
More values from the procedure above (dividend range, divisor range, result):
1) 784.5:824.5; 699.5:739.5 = 0.89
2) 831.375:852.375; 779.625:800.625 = 1.39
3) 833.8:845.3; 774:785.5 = 1.24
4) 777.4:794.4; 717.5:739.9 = 0.78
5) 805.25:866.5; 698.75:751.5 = 1.01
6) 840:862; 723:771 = 1.04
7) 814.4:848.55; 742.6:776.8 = 1.09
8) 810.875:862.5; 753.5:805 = 1.19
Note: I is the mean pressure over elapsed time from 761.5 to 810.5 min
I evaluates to 1.12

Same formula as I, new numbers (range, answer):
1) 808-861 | 1.32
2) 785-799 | 0.933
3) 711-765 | 1.26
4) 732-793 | 1.19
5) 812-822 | 1.34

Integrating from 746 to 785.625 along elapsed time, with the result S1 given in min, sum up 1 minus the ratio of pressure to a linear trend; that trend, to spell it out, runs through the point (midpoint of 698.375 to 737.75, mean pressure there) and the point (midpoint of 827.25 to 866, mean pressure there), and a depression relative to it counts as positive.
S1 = 3.3 min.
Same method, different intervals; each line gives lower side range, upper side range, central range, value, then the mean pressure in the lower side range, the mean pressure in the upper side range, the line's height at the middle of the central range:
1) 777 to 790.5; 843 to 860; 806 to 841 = -4.3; 1.02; 1.3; 1.19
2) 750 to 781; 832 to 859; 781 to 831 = 4.0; 1.21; 1.33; 1.27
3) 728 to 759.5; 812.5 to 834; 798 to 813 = 0.8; 1.29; 1.32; 1.32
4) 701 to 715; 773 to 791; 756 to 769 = -0.5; 1.36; 1.06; 1.14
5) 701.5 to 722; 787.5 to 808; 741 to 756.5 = -1.4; 1.32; 1.07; 1.21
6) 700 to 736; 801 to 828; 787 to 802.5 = 3.9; 1.3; 1.31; 1.3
